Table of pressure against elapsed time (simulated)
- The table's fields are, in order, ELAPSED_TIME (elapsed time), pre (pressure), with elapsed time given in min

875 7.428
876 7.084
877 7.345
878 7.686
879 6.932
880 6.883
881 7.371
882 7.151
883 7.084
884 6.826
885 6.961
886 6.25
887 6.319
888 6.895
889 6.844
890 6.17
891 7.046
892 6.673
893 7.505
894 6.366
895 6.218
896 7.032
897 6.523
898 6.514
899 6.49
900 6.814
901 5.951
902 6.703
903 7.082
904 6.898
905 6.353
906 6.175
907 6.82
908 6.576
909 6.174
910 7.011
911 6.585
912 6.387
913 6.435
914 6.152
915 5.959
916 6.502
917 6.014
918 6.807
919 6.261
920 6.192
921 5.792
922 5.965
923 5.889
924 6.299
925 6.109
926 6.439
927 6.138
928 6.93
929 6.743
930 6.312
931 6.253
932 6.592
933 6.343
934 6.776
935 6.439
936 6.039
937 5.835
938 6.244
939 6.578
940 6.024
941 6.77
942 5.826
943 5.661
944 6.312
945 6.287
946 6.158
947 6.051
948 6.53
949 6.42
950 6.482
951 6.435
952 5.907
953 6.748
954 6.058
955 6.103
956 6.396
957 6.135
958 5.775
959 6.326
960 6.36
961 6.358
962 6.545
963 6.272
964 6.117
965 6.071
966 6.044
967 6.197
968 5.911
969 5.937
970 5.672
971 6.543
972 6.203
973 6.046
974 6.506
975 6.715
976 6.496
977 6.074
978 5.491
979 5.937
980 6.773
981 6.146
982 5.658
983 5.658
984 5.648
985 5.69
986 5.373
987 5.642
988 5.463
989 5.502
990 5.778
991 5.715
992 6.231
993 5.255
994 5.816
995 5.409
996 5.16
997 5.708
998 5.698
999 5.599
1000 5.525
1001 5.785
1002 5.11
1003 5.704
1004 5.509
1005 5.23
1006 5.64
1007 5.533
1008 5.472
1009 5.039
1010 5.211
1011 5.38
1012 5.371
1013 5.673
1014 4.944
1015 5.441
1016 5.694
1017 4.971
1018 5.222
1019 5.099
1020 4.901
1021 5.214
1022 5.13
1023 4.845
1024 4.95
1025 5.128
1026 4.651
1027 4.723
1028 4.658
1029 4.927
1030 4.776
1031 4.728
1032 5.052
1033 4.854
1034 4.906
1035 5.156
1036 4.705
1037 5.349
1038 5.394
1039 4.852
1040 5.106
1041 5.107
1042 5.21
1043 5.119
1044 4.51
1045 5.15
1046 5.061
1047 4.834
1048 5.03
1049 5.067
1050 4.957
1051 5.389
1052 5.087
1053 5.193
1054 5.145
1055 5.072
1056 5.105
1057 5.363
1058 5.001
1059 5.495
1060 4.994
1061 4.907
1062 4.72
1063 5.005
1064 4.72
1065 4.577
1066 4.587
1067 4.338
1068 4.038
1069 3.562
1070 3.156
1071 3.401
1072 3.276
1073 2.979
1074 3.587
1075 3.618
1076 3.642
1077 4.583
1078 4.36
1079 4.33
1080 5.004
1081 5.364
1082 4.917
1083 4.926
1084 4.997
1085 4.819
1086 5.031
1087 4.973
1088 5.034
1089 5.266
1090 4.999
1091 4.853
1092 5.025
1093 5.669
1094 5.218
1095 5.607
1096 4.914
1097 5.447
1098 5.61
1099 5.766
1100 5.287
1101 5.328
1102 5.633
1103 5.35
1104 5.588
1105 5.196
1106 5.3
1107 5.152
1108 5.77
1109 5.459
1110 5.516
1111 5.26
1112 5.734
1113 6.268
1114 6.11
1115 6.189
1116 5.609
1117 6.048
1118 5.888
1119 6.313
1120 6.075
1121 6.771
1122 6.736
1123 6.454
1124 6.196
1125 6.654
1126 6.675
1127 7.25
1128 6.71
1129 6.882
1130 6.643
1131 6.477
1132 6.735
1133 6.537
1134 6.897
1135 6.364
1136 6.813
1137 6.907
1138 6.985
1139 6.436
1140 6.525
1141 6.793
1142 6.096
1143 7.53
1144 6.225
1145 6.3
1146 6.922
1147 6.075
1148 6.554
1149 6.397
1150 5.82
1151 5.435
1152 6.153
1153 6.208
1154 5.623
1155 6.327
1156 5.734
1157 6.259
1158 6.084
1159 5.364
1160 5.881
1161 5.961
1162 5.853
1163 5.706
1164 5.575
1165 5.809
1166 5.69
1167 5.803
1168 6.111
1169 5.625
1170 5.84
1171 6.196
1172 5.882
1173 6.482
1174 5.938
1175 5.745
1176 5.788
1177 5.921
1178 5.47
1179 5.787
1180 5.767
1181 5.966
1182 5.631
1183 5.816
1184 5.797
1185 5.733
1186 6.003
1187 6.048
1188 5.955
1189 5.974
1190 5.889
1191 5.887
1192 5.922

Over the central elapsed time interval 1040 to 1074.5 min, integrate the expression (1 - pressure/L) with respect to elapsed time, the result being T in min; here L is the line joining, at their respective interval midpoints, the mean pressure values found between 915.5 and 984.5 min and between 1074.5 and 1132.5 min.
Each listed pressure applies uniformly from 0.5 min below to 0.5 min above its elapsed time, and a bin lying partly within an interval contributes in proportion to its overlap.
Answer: 6.6 min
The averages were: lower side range 6.22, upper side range 5.57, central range 4.68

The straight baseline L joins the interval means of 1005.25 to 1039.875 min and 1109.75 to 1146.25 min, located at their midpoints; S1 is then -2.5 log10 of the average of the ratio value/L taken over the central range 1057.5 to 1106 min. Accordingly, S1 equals 0.23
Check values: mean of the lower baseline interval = 5.11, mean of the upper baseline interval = 6.45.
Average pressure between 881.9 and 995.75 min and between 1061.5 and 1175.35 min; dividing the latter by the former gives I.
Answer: 0.9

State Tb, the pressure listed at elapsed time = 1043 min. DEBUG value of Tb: 5.119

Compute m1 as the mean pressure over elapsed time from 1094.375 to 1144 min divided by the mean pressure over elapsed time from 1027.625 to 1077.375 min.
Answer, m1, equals 1.30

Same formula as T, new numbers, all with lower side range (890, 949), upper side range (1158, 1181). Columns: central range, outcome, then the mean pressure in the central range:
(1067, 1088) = 6.2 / 4.25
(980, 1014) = 3.6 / 5.56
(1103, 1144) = -2.3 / 6.28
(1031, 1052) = 3.7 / 5.03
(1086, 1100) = 1.8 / 5.25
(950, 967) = 0.2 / 6.23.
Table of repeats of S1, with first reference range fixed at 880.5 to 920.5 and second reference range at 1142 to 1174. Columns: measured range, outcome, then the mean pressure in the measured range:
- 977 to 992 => 0.115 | 5.78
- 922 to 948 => 0.042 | 6.28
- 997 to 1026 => 0.195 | 5.32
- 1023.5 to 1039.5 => 0.270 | 4.93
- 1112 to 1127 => -0.030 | 6.3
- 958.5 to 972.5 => 0.048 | 6.18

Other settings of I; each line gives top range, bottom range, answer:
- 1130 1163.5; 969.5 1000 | 1.08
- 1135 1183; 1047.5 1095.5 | 1.29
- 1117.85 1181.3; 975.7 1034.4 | 1.15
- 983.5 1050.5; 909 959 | 0.83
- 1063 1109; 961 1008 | 0.82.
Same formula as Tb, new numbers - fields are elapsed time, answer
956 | 6.396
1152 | 6.153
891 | 7.046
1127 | 7.25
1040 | 5.106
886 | 6.25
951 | 6.435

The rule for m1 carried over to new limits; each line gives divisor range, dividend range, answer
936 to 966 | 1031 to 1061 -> 0.81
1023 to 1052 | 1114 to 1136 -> 1.30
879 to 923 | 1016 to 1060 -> 0.77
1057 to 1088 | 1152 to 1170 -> 1.32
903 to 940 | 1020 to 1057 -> 0.79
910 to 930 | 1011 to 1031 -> 0.80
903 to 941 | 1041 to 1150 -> 0.86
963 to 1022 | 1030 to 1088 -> 0.83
